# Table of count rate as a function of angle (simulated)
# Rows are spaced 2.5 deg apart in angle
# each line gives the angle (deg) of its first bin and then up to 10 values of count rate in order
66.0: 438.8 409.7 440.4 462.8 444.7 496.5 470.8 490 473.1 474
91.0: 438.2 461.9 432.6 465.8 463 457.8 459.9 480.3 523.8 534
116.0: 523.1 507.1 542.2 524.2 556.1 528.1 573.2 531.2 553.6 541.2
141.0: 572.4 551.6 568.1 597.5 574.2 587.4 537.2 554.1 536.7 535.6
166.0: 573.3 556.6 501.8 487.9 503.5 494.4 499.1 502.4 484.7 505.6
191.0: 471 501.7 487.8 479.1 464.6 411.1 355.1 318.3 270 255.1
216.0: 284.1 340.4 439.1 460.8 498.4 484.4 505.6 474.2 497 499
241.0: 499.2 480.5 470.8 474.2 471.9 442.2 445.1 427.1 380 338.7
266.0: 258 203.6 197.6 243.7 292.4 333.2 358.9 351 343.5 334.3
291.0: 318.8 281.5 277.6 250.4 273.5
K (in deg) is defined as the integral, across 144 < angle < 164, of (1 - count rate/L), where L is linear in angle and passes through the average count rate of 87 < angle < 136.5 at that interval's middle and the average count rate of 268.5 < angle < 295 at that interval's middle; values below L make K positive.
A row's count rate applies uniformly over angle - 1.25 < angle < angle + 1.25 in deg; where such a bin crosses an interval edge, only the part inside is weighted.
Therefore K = -4.9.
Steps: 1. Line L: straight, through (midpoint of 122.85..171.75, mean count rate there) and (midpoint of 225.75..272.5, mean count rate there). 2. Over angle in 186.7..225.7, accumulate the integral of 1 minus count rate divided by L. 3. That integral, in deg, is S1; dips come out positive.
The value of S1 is 5.8 deg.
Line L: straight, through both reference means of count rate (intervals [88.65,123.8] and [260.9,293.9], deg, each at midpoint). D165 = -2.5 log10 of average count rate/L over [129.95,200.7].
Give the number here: -0.248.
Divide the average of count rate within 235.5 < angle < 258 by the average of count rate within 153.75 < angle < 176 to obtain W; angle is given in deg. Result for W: 0.88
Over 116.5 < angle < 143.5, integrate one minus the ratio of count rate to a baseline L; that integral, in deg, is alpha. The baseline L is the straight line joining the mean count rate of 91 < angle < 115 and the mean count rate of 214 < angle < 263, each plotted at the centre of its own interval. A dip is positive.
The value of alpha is -4.3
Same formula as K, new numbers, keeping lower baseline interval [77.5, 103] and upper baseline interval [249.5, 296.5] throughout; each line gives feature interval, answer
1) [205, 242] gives -4.46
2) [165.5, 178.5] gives -3.59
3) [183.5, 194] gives -2.58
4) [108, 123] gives -2.45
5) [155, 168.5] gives -4.39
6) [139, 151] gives -4.07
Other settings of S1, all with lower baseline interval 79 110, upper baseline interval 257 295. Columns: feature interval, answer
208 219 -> 2.3 deg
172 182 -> -2.6 deg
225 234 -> -3.6 deg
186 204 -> -4.6 deg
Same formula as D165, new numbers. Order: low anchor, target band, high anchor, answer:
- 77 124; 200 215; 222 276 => 0.26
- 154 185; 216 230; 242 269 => 0.05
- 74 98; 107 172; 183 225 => -0.23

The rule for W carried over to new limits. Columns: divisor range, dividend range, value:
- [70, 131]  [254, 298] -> 0.65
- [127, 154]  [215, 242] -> 0.81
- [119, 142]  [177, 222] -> 0.77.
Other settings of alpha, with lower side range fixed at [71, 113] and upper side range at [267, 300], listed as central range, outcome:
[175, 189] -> -4.10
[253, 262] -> -3.09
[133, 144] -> -3.25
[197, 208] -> -1.65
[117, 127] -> -2.06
